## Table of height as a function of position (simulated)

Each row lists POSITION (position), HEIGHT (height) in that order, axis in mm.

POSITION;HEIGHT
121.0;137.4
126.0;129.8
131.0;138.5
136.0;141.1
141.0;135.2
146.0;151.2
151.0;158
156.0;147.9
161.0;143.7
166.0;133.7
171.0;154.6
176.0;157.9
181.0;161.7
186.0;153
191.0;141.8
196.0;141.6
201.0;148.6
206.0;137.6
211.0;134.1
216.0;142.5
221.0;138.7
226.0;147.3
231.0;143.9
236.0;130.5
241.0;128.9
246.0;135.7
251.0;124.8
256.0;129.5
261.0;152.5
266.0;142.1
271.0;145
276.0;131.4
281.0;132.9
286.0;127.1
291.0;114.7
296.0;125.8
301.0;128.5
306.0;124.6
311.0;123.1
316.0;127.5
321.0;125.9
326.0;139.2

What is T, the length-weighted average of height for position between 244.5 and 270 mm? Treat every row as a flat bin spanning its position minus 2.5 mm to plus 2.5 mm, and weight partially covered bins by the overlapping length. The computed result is 137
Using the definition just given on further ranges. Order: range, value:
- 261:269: 146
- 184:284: 139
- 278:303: 126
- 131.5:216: 146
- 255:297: 134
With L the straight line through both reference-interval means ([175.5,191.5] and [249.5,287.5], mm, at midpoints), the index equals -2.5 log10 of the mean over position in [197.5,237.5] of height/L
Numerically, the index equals 0.05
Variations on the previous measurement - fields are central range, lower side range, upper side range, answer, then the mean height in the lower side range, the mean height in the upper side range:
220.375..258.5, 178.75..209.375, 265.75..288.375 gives 0.05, 147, 135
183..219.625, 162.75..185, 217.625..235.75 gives 0.03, 152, 142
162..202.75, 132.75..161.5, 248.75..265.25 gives -0.04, 146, 136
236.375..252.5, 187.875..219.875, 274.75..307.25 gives 0.03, 141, 126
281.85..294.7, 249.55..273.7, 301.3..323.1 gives 0.08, 139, 126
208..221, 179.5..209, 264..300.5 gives 0.04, 147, 131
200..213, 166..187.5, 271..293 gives 0.06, 154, 129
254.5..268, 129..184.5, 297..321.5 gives -0.07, 148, 126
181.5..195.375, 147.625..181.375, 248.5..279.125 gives -0.01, 150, 137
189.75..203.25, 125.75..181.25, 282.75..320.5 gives -0.03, 146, 125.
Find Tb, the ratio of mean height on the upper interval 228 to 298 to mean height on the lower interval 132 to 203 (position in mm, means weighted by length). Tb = 0.90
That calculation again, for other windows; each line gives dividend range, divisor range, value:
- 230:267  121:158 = 0.95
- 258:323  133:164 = 0.90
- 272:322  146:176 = 0.85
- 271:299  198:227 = 0.91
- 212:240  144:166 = 0.94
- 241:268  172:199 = 0.90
